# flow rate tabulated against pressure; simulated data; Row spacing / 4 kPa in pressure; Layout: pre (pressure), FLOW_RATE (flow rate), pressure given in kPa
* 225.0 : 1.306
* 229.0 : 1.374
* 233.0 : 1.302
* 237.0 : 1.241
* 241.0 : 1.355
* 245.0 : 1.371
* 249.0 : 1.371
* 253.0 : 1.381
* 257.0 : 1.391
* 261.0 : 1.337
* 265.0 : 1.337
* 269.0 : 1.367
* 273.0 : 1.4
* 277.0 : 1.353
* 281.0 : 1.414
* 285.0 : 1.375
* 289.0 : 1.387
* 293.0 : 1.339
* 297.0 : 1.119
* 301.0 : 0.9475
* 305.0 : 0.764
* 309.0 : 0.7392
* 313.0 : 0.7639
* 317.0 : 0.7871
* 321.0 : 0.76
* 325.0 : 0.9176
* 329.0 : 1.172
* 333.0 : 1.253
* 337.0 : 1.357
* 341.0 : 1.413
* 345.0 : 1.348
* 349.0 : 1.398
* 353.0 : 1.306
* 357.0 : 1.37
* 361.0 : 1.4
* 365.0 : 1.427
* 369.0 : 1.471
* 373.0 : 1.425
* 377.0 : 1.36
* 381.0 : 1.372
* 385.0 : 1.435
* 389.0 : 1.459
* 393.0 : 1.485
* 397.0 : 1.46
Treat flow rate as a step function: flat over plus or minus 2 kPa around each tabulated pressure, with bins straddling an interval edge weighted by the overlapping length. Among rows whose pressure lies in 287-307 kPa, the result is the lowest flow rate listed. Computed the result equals 0.764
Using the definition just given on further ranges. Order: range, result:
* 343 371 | 1.306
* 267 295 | 1.339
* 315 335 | 0.76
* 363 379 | 1.36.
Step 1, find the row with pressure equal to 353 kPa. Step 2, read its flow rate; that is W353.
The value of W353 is 1.306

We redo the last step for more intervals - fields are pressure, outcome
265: 1.337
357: 1.37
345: 1.348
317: 0.7871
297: 1.119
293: 1.339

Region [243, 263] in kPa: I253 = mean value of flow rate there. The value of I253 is 1.37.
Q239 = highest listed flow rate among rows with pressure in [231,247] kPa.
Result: 1.371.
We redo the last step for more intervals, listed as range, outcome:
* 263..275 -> 1.4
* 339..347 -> 1.413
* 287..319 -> 1.387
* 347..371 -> 1.471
